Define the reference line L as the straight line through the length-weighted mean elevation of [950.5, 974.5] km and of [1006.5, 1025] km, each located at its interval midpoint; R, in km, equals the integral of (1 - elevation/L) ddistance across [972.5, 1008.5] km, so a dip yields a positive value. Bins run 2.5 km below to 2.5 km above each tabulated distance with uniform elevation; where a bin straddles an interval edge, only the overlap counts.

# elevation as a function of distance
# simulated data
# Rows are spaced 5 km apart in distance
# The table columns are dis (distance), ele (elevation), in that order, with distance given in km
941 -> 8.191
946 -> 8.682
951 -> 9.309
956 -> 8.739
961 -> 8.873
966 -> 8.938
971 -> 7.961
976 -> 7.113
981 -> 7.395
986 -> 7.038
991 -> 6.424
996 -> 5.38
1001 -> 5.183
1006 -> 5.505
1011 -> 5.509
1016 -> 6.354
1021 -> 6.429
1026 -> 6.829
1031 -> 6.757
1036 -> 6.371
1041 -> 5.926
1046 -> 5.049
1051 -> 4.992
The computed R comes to 4.9 km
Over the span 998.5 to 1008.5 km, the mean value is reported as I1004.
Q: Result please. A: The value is 5.34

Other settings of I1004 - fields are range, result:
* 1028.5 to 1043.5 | 6.35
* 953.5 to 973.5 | 8.63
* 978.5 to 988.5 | 7.22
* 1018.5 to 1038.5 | 6.6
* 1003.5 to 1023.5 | 5.95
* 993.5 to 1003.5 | 5.28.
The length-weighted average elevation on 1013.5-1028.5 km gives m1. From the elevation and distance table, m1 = 6.54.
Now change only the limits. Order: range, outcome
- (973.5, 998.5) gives 6.67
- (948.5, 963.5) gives 8.97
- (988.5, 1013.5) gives 5.6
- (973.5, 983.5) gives 7.25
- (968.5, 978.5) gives 7.54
